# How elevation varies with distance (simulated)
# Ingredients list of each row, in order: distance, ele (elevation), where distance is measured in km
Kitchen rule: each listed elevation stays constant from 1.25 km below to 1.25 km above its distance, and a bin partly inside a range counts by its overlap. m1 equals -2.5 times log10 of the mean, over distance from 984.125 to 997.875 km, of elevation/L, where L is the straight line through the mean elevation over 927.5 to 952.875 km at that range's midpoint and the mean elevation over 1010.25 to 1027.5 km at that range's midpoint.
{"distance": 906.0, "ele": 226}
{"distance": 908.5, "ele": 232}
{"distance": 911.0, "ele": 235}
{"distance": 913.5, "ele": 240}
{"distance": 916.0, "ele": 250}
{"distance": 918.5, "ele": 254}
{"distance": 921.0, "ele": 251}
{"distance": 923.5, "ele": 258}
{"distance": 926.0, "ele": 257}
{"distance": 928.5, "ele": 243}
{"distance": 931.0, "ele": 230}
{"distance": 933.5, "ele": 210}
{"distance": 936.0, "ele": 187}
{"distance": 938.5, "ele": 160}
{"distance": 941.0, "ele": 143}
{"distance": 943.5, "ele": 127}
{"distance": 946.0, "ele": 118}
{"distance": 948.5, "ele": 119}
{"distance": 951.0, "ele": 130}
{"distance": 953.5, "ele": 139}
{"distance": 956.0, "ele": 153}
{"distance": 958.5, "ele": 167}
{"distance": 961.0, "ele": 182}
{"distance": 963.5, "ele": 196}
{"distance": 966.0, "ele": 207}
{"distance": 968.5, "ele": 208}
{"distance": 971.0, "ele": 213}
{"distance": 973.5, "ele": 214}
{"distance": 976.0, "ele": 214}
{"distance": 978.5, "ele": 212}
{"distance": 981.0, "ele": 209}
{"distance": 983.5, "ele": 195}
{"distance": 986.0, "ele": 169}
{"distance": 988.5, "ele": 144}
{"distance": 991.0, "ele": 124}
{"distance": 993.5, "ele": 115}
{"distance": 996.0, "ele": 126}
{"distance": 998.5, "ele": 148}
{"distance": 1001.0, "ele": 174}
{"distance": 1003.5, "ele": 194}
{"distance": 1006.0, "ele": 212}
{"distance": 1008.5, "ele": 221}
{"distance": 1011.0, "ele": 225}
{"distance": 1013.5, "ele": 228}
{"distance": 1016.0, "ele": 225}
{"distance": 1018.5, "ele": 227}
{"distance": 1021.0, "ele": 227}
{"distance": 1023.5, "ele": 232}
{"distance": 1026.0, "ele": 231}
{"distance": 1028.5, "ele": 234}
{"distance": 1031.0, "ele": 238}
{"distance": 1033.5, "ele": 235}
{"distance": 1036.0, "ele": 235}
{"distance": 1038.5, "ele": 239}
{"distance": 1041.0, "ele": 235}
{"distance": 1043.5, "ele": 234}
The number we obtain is 0.42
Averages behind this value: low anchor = 165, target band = 139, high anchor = 228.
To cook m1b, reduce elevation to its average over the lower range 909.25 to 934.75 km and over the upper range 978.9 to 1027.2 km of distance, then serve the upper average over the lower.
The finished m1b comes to 0.8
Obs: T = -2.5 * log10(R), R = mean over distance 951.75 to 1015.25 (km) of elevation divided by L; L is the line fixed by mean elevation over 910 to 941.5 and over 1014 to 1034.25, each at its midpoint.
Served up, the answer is 0.24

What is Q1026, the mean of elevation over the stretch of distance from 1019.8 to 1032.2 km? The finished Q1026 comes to 232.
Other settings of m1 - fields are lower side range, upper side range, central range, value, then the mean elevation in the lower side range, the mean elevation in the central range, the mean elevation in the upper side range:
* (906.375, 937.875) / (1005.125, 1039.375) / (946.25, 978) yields 0.30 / 235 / 177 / 229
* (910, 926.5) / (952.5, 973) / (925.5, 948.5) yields 0.24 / 249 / 180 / 185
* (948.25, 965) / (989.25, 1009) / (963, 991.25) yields -0.21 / 158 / 194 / 162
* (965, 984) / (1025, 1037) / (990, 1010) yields 0.32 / 210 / 166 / 235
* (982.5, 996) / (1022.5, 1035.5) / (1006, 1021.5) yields -0.12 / 146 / 224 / 234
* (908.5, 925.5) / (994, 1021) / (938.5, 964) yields 0.48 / 247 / 147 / 197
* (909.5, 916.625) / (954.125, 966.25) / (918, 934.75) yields -0.09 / 241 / 243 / 177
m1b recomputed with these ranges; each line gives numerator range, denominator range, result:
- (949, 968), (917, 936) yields 0.70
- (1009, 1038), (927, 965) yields 1.37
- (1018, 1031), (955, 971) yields 1.23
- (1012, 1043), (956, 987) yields 1.18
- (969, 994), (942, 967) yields 1.20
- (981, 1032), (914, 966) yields 1.02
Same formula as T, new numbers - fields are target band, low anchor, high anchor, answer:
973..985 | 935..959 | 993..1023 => -0.211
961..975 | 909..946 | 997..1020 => 0.023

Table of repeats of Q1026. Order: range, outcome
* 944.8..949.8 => 119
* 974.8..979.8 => 213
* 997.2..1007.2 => 182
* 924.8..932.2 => 243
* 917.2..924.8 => 254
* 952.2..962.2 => 160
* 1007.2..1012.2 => 223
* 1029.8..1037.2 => 236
